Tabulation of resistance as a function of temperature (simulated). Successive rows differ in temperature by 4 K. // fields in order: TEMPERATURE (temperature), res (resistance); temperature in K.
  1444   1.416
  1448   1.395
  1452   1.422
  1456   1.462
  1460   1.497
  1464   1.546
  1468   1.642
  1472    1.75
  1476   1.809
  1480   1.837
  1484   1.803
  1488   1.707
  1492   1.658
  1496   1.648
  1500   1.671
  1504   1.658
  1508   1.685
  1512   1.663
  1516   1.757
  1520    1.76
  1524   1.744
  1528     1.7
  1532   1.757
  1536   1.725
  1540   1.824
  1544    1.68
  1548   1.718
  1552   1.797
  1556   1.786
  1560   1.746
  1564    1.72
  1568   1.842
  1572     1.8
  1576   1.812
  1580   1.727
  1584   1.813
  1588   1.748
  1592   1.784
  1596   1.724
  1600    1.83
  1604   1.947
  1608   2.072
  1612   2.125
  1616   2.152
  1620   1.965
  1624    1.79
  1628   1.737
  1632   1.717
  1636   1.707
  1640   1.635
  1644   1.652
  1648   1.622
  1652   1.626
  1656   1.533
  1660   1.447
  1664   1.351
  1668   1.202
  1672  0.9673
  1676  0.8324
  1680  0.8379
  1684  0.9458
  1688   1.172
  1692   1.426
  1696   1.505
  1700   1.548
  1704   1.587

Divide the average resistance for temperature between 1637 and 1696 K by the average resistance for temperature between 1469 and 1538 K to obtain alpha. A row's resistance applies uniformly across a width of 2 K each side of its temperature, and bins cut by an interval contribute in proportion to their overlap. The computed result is 0.76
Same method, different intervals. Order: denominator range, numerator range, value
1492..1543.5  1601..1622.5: 1.19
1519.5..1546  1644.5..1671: 0.84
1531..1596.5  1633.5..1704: 0.77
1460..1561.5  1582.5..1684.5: 0.94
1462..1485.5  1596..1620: 1.15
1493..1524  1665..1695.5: 0.64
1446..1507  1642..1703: 0.80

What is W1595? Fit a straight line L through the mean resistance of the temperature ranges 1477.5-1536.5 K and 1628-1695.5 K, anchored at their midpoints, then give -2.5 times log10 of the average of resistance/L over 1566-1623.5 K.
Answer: -0.23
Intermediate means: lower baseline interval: 1.72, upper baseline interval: 1.37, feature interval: 1.88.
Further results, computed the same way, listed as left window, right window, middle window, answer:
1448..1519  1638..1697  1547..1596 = -0.189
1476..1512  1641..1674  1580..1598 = -0.140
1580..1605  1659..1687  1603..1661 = -0.232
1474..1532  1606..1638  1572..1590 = 0.040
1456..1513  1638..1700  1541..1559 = -0.131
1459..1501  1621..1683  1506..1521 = -0.045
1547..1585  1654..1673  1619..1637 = -0.195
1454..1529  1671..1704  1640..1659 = -0.241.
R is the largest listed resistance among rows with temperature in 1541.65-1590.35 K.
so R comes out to 1.842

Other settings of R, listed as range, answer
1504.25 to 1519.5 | 1.757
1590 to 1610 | 2.072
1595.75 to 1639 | 2.152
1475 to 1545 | 1.837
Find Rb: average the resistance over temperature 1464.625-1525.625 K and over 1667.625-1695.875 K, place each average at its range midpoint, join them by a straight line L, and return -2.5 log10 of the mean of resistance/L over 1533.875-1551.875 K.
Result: -0.13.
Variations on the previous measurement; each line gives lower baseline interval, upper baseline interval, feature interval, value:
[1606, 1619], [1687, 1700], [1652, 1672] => 0.23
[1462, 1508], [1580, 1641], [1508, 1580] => 0.01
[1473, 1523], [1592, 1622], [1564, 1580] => 0.05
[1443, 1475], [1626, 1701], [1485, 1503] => -0.12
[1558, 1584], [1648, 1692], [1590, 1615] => -0.20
